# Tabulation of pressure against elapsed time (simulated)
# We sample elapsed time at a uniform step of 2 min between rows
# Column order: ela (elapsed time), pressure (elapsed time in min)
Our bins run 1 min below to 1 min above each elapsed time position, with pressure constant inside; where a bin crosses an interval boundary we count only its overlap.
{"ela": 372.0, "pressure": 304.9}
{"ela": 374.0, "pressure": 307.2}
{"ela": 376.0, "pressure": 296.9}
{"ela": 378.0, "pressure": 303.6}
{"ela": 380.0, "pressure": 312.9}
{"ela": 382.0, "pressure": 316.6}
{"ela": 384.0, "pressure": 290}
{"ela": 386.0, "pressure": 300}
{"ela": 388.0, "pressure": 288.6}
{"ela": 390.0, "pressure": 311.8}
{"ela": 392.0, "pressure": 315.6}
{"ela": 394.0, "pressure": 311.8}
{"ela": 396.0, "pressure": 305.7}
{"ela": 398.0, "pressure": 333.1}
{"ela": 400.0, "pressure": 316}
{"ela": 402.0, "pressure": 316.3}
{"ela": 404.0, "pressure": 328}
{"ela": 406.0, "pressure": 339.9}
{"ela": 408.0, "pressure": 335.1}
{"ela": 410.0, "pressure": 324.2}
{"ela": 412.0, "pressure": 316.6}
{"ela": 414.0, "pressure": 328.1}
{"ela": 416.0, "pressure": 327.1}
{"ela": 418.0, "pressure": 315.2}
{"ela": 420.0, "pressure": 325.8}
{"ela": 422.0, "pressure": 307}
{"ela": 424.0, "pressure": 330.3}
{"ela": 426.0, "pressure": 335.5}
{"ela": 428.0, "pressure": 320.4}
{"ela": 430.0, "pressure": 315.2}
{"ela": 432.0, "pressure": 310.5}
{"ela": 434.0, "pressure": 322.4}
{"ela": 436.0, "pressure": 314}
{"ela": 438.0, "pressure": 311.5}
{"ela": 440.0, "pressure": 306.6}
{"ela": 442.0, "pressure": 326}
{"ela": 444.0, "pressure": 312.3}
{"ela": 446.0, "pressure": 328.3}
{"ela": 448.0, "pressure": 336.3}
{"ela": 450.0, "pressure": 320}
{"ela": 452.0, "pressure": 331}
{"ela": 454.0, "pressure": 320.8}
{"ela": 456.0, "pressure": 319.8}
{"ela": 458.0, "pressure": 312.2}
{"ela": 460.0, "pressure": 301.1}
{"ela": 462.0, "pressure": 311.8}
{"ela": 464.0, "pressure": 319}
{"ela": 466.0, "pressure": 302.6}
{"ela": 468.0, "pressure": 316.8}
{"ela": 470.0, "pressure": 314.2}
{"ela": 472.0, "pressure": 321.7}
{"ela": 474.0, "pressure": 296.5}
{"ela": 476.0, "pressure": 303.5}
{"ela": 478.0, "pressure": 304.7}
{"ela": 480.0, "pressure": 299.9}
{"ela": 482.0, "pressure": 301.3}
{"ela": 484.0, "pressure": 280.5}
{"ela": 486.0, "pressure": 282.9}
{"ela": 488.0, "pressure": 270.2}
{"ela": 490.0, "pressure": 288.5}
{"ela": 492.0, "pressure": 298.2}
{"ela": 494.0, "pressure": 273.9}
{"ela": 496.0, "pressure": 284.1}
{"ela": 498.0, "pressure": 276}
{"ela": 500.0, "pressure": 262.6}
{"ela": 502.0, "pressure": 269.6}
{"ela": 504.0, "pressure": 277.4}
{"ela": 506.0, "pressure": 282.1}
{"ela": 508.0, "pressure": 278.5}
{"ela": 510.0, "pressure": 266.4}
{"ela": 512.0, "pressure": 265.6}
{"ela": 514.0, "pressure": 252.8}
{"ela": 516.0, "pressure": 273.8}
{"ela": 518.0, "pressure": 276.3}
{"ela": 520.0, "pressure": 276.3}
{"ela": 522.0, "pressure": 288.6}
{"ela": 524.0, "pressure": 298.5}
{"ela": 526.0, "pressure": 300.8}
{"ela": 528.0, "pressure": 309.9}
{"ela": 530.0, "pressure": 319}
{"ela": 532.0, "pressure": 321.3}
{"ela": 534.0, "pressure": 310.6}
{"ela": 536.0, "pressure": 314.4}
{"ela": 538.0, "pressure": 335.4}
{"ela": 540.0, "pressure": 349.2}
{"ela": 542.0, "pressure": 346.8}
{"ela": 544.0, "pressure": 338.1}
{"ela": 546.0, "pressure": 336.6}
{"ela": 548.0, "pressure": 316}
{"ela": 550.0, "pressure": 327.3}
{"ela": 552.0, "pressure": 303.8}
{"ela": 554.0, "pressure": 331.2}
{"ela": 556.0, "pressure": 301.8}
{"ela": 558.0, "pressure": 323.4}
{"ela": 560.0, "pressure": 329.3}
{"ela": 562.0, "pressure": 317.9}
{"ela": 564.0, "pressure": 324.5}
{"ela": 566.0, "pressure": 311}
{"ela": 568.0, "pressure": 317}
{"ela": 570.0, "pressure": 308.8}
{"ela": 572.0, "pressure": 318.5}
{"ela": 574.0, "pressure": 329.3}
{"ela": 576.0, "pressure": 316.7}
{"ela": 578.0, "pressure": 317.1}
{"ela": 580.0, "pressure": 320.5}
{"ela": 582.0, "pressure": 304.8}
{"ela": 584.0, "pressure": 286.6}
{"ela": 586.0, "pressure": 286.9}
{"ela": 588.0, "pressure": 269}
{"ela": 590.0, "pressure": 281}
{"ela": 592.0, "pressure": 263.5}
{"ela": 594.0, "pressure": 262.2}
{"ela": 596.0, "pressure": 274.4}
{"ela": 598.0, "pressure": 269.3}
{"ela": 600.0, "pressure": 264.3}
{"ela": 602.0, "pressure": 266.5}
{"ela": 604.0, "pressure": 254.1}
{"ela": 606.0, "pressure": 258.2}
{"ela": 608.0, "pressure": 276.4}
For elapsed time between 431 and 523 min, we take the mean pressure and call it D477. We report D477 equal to 298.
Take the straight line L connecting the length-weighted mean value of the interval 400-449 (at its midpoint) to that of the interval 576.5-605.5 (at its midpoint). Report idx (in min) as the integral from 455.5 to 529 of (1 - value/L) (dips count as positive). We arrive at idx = 3.5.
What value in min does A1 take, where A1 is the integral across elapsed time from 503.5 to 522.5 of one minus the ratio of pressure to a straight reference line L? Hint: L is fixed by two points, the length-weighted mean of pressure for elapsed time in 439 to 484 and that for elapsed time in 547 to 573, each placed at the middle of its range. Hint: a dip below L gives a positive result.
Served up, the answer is 2.5 min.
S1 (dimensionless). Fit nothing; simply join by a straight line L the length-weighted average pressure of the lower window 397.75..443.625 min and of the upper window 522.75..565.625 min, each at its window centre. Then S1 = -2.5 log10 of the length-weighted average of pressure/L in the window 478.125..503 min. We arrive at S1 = 0.14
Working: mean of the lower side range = 322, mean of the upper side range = 321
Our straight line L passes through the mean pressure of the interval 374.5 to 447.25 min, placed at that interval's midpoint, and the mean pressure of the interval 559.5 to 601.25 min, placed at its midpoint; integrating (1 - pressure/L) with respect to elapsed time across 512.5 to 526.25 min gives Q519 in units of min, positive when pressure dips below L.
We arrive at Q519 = 1.1 min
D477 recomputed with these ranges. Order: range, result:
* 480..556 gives 297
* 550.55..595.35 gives 306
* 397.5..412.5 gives 326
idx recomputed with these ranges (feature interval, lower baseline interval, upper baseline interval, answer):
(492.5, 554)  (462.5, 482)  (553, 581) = 3.14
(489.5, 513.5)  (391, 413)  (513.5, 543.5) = 2.60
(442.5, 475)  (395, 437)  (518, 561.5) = 0.38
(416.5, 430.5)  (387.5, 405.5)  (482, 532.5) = -0.65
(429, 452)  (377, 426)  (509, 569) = -0.30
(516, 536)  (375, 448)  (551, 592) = 0.74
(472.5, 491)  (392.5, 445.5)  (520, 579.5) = 1.56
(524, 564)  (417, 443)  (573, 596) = -2.96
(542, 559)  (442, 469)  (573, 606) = -1.69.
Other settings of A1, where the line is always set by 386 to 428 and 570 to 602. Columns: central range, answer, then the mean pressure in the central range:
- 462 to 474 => -0.12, 313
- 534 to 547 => -1.59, 335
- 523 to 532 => -0.25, 309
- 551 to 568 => -1.31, 318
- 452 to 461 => -0.10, 315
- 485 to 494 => 0.67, 284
